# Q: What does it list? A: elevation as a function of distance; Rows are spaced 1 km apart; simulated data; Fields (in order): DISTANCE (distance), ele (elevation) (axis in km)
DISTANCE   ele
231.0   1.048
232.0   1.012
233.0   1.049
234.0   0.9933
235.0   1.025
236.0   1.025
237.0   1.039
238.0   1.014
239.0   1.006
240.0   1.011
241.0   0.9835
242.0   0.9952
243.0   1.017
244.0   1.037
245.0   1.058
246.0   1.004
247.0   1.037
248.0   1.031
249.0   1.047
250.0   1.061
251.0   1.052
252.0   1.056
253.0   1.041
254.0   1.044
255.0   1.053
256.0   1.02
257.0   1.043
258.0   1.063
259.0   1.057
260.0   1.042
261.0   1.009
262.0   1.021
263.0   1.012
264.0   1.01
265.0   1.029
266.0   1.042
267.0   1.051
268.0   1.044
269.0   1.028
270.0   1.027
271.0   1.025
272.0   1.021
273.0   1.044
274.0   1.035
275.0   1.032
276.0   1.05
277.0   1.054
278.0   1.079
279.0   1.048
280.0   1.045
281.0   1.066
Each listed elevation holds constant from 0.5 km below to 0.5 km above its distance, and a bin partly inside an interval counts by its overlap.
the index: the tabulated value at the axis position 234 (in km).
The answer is 0.9933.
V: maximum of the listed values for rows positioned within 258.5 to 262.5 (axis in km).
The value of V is 1.057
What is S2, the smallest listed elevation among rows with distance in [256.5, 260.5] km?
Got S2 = 1.042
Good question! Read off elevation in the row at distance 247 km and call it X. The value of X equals 1.037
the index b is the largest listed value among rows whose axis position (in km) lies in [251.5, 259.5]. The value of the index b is 1.063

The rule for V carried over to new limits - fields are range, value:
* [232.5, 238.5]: 1.049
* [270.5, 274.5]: 1.044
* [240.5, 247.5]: 1.058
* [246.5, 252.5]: 1.061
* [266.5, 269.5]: 1.051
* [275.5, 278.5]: 1.079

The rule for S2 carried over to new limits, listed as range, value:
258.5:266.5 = 1.009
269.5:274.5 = 1.021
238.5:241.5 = 0.9835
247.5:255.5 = 1.031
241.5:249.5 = 0.9952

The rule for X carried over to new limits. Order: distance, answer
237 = 1.039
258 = 1.063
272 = 1.021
